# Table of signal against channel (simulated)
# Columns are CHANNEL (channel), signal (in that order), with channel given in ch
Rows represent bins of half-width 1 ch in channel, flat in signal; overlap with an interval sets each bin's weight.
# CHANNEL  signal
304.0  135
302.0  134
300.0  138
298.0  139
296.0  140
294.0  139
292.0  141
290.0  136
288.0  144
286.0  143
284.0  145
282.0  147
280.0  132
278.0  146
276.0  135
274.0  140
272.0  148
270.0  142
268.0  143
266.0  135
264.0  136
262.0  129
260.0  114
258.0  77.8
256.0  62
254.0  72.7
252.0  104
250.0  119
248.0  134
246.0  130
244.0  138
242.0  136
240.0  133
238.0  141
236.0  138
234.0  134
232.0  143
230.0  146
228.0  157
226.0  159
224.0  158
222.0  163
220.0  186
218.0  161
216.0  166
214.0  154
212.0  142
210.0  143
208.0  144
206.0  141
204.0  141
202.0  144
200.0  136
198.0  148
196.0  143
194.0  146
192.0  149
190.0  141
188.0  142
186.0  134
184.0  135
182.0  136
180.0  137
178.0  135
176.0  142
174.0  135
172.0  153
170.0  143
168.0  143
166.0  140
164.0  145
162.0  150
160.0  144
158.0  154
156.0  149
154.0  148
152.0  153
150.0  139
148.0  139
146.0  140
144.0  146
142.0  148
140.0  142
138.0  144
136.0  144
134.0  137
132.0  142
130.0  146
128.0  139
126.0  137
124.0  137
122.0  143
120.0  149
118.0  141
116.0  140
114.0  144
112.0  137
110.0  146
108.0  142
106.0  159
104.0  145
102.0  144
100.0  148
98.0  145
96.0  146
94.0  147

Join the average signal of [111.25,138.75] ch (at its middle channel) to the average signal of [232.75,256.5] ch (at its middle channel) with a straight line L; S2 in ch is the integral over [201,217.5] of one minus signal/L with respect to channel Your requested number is -2.57 ch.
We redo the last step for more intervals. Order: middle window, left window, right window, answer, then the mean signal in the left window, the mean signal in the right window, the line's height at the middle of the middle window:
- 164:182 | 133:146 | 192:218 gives 0.5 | 143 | 146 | 145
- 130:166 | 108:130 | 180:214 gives -0.8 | 142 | 142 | 142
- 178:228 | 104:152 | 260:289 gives -2.4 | 143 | 139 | 141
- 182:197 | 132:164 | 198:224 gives 0.8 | 145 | 152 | 150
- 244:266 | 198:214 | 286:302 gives 4.8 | 143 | 139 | 141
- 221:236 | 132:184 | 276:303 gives -0.9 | 143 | 140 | 142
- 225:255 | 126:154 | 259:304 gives 1.6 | 143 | 138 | 140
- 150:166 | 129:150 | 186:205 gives -0.6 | 143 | 143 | 143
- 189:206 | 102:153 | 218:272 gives -0.8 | 143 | 133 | 137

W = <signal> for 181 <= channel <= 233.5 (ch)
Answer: 148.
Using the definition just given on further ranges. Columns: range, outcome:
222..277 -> 130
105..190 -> 143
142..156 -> 145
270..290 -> 142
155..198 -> 143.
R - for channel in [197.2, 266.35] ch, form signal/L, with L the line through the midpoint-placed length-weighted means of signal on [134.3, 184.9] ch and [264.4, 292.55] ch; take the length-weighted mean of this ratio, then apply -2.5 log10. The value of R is 0.05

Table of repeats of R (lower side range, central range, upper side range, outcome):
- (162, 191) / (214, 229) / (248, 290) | -0.221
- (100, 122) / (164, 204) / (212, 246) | 0.050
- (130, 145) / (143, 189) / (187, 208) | 0.005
